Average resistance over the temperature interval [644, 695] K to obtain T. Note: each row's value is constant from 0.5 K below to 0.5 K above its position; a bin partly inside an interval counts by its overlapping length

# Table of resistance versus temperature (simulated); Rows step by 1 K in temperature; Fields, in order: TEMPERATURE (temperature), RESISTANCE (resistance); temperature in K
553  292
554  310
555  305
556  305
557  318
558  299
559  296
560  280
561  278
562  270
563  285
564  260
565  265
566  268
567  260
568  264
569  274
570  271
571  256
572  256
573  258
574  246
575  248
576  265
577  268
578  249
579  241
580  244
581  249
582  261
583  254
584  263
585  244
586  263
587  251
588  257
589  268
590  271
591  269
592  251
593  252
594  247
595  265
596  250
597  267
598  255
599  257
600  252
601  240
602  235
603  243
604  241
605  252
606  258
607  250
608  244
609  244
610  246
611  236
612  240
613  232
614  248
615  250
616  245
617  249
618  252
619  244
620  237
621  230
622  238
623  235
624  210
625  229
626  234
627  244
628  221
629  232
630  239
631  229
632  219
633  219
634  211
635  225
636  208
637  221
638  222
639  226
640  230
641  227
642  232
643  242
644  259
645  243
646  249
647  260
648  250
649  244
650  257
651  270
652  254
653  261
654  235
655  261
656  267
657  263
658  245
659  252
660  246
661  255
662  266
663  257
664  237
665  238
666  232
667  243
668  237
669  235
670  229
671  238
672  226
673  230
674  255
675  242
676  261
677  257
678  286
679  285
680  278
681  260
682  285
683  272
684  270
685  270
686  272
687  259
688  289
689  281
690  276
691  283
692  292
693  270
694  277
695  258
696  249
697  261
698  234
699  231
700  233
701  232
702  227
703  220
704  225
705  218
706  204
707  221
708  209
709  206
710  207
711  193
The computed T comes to 258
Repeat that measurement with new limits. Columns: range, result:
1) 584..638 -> 242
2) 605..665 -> 241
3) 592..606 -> 251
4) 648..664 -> 255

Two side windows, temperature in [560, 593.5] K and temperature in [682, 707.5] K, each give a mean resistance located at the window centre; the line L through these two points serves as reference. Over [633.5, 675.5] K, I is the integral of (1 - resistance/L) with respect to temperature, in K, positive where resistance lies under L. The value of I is 2.2 K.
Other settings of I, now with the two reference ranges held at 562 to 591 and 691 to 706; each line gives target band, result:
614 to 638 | 2.1 K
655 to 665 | -0.2 K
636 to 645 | 0.7 K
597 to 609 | 0.4 K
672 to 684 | -0.8 K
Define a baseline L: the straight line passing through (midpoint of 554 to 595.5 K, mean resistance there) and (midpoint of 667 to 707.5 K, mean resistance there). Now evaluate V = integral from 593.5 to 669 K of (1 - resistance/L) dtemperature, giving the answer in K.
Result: 5.0 K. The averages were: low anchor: 266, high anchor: 253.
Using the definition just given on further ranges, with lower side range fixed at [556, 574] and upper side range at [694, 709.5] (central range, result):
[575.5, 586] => 0.6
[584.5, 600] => 0.4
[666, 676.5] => 0.0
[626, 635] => 0.9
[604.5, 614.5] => 0.6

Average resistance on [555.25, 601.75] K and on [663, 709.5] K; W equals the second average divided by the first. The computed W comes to 0.95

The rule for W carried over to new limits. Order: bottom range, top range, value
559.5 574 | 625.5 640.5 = 0.84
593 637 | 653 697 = 1.08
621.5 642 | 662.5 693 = 1.15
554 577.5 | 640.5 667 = 0.91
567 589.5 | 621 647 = 0.90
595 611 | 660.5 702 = 1.03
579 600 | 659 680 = 0.97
